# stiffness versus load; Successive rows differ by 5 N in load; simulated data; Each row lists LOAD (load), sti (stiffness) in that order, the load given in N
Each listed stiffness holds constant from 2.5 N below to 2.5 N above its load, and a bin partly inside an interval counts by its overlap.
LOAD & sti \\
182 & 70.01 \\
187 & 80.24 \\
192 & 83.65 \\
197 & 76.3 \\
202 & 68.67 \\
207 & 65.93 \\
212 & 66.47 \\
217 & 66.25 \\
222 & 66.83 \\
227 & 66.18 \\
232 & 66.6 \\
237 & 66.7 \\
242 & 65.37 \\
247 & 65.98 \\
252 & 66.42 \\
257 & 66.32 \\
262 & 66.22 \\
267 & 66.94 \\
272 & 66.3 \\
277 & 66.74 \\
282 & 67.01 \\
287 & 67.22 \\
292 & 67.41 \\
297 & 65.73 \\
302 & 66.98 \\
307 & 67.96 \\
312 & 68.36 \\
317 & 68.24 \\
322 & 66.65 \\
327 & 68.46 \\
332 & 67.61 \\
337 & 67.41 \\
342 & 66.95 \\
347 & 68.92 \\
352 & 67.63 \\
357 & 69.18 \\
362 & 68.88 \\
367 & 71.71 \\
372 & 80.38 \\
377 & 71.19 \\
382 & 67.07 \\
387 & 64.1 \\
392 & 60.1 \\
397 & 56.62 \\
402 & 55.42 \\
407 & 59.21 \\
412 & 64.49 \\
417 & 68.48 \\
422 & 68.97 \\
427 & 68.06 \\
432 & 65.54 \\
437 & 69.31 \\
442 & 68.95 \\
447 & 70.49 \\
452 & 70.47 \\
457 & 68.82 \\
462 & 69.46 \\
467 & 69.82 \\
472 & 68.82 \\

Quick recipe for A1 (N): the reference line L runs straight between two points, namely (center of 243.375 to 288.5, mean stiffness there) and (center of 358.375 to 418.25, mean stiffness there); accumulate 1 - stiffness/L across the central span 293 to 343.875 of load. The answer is -1.0 N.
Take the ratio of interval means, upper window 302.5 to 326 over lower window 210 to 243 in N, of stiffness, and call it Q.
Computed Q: 1.0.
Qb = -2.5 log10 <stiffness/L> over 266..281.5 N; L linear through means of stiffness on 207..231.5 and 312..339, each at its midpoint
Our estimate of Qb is 0.01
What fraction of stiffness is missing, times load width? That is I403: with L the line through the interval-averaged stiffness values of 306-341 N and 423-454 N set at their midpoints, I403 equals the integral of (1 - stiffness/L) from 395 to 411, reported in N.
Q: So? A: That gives 2.50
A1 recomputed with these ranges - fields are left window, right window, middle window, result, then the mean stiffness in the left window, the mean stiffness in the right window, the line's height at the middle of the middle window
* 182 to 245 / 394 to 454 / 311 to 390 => -2.24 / 69.9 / 65.4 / 67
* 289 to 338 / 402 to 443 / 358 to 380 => -1.98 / 67.5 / 65.9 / 66.7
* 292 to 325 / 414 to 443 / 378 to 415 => 3.48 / 67.3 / 68.1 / 67.9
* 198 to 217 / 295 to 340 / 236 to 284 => 0.85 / 67.7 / 67.5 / 67.6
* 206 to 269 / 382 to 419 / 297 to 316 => -0.96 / 66.3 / 61.5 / 64.3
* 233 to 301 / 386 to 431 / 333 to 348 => -0.70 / 66.5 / 62.9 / 64.6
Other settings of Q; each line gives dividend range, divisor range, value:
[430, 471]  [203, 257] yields 1.04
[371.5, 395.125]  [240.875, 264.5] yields 1.02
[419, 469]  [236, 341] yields 1.03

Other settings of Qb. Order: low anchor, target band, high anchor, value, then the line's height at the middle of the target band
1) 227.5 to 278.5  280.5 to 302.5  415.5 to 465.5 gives 0.00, 66.9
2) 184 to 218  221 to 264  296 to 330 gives 0.07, 70.8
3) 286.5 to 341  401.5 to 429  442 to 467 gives 0.07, 69.1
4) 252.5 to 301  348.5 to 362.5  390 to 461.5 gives -0.04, 66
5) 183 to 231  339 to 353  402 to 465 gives 0.01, 68.7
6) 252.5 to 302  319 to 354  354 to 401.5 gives -0.01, 67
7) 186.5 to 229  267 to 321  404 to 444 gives 0.03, 69.1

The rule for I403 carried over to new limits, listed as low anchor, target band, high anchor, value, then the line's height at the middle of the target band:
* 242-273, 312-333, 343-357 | 0.0 N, 67.7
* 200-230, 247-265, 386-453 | 0.0 N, 66.3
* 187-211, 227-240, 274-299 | 0.8 N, 71.1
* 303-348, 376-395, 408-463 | 0.9 N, 68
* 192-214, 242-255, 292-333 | 0.7 N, 69.6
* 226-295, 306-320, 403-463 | -0.3 N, 66.8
